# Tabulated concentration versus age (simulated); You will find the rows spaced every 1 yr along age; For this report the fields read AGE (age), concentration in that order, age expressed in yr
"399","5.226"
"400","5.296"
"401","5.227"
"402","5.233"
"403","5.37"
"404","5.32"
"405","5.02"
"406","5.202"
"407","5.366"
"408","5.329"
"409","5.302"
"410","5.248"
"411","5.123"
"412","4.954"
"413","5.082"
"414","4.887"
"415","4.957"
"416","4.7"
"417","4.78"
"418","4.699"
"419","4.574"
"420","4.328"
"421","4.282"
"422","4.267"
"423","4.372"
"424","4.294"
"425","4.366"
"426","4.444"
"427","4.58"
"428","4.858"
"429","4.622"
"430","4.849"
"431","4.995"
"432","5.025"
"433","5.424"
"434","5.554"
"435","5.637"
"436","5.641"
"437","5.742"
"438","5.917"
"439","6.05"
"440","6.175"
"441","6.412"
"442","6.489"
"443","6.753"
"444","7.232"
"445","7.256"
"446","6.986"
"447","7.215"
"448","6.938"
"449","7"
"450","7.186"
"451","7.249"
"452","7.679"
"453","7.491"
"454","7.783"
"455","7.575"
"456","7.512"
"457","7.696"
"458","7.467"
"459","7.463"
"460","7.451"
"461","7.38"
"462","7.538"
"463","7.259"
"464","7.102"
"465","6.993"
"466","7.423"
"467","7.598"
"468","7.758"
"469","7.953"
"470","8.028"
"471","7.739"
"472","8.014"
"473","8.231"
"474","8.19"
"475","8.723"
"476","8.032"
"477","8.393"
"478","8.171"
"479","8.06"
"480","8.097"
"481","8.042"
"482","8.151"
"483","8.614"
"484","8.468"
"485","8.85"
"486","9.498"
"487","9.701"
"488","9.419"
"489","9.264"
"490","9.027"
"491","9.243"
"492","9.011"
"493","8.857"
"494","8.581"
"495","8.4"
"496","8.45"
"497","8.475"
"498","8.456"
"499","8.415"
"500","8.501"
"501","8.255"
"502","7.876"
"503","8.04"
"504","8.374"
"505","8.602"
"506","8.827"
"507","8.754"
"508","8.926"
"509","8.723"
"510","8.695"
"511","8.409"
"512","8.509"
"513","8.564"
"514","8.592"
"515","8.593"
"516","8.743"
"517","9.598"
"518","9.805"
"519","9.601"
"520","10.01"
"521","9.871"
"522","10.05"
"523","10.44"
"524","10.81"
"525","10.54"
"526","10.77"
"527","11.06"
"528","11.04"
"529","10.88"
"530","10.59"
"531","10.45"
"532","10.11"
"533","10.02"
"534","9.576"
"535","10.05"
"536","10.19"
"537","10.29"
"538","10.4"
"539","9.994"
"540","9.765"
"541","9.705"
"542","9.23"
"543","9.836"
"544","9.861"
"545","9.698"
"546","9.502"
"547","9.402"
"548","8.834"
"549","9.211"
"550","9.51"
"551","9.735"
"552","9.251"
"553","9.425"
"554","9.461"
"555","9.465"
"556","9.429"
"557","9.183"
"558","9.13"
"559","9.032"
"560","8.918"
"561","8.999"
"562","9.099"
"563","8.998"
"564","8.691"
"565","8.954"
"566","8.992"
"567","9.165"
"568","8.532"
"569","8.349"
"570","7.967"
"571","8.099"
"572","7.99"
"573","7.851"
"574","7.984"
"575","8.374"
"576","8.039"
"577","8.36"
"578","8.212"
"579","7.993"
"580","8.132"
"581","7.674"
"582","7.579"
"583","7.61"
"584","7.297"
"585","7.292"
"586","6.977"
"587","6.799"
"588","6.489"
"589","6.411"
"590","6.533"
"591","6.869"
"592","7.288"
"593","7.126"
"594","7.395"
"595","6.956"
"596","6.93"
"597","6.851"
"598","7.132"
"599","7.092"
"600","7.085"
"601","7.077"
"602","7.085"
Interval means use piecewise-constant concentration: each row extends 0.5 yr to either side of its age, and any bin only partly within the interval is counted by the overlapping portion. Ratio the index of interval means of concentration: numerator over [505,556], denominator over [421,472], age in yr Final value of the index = 1.5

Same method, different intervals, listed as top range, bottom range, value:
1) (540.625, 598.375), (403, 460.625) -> 1.44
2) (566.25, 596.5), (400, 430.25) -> 1.57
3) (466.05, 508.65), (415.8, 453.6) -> 1.49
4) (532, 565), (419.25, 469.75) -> 1.50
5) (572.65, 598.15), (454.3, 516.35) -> 0.89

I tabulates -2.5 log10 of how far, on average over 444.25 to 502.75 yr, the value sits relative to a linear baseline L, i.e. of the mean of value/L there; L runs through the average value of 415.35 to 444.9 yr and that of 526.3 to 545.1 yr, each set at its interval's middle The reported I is -0.11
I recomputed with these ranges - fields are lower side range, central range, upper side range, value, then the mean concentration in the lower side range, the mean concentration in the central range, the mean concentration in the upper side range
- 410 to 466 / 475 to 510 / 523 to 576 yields -0.12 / 6.01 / 8.61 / 9.46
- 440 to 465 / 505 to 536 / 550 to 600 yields -0.25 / 7.23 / 9.68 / 8.09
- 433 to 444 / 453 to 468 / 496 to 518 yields -0.09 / 6.06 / 7.46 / 8.59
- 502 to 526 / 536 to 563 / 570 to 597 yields -0.14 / 9.18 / 9.48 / 7.47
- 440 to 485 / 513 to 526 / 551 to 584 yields -0.19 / 7.61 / 9.72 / 8.59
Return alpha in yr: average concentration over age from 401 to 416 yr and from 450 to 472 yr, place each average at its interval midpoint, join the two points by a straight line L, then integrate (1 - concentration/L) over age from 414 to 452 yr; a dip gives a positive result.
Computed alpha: 4.4 yr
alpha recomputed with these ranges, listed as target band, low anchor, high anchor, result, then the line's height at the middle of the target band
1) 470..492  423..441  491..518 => -3.08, 7.51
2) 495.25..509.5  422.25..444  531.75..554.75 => -0.68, 8.09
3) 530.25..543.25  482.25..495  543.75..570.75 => -1.28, 9.09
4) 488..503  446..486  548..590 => -1.30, 7.95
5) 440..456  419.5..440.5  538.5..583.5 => -4.55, 5.55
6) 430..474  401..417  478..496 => 1.12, 7.13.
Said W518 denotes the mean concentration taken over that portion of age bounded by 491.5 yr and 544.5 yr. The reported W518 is 9.4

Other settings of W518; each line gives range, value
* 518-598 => 8.9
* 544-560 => 9.35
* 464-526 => 8.69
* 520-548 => 10.1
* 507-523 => 9.14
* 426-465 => 6.54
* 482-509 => 8.72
